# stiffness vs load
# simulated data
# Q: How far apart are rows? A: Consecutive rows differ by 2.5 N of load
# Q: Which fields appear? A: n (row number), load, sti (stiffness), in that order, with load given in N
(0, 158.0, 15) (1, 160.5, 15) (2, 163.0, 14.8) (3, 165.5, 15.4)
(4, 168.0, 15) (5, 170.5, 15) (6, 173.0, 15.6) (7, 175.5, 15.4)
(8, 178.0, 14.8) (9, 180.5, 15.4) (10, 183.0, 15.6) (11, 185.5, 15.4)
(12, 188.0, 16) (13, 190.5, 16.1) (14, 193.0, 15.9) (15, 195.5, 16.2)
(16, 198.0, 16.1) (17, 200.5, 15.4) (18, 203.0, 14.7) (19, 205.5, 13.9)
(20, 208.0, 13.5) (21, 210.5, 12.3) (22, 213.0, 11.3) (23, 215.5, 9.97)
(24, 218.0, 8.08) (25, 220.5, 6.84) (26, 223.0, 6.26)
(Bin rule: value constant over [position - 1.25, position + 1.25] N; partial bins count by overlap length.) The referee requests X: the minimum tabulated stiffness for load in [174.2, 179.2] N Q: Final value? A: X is 14.8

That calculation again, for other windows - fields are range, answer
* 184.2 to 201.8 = 15.4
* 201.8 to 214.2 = 11.3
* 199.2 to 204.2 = 14.7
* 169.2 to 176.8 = 15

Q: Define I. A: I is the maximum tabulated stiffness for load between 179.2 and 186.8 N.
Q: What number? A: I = 15.6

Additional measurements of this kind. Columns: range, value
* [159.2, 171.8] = 15.4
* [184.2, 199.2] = 16.2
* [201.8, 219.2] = 14.7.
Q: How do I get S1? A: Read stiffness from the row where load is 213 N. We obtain 11.3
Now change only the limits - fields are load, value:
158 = 15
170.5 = 15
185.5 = 15.4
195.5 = 16.2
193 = 15.9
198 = 16.1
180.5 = 15.4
